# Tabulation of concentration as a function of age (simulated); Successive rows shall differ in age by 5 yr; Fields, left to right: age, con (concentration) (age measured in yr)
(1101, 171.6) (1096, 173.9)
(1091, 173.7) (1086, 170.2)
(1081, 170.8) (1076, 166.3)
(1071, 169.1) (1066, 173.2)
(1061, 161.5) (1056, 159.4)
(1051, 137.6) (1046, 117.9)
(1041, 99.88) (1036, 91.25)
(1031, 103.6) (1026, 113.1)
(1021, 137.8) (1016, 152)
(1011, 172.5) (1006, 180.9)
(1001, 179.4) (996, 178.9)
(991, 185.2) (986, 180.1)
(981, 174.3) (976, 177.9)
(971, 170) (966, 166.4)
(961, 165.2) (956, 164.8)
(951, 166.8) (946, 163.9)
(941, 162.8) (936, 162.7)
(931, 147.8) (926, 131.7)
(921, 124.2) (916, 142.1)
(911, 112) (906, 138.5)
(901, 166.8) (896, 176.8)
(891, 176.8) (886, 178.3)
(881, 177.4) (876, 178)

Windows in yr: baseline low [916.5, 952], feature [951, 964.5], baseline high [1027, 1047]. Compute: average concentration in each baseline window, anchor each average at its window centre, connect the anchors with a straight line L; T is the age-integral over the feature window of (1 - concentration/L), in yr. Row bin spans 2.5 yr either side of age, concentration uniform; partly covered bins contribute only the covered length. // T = -2.5 yr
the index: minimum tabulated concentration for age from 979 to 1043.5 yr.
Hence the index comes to 91.25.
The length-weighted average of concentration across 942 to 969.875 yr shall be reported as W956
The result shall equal 166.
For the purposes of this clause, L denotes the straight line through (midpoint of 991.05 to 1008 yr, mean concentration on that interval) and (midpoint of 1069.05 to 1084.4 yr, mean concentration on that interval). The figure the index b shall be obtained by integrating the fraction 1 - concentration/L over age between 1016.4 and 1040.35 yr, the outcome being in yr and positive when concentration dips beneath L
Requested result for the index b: 8.4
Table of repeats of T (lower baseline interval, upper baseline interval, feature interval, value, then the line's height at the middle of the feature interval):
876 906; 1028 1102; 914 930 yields 3.3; 168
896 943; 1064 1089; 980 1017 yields -4.5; 157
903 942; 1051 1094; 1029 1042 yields 5.0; 160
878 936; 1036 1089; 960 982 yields -2.8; 152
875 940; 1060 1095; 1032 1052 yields 6.9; 167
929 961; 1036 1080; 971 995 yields -3.4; 156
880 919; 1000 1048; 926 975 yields -4.9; 148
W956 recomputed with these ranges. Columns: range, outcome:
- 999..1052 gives 135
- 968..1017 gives 176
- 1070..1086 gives 169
